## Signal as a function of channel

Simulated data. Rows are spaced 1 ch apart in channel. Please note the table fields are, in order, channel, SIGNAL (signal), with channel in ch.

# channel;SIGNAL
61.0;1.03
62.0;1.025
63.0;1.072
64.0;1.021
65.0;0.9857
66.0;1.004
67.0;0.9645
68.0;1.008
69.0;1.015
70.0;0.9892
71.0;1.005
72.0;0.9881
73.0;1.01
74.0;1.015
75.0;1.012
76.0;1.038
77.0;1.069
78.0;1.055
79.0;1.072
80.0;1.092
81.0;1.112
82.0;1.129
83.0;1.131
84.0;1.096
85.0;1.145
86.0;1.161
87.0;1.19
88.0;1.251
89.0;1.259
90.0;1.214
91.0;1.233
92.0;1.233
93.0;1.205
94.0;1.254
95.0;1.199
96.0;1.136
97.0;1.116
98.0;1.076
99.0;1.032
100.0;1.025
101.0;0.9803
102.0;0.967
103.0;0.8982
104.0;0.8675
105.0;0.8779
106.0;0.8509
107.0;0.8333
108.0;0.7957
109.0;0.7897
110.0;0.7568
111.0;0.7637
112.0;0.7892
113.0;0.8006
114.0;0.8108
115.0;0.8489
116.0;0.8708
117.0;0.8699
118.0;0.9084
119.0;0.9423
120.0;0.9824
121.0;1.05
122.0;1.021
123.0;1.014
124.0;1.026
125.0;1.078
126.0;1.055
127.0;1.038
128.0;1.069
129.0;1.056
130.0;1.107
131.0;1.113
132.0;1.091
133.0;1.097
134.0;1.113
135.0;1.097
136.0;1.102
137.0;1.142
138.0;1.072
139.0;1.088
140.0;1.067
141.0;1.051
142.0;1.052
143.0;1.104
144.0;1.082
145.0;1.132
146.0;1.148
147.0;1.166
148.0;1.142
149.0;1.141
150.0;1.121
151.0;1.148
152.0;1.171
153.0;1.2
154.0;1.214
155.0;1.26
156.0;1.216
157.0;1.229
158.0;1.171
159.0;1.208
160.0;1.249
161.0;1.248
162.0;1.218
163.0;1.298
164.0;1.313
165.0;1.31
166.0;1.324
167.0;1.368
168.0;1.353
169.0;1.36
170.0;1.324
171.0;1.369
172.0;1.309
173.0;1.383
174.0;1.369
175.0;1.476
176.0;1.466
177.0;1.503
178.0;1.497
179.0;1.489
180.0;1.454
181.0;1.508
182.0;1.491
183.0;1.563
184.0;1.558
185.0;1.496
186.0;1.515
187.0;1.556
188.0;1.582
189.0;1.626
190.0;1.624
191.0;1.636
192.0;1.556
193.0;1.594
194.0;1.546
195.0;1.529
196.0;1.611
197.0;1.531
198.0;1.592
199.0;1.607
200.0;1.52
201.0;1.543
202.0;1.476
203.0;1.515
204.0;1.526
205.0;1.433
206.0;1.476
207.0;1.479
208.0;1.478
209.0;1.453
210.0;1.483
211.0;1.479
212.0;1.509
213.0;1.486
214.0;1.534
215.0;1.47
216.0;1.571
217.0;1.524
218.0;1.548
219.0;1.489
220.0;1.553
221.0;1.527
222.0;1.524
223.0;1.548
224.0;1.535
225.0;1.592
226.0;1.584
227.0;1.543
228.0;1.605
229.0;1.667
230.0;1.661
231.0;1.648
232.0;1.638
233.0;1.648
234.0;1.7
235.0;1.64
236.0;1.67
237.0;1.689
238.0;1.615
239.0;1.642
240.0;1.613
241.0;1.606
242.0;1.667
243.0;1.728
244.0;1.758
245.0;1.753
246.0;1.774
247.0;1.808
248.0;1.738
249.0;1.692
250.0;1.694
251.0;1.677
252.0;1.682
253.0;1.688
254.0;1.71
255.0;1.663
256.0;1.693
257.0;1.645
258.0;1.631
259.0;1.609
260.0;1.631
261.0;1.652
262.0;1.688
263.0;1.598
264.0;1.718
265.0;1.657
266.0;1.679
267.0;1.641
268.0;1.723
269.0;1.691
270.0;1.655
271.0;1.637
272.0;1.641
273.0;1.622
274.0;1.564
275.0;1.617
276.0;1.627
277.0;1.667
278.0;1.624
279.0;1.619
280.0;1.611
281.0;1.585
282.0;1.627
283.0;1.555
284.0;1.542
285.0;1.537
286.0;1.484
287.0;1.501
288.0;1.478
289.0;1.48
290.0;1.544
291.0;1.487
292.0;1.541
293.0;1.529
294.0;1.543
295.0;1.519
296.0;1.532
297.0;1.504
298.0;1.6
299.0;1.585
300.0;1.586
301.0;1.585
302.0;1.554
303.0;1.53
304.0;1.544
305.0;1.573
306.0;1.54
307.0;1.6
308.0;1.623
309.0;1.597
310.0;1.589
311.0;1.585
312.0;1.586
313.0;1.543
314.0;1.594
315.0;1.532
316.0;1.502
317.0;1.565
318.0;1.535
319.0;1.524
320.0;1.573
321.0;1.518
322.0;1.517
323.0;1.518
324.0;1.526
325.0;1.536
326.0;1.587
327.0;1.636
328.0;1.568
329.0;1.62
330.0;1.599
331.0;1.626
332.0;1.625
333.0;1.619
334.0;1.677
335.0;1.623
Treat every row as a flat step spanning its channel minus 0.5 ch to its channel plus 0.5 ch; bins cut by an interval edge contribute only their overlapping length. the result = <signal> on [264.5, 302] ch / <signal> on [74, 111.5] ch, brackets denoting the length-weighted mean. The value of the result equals 1.51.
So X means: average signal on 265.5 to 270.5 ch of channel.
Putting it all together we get 1.68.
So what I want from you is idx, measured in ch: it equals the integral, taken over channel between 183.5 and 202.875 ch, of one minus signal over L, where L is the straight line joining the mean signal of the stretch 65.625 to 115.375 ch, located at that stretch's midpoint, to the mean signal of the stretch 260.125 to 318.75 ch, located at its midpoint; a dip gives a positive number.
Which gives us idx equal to -3.7 ch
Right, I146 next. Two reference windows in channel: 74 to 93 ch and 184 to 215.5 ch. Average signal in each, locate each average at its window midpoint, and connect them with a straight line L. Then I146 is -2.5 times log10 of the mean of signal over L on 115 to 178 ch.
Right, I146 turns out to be 0.16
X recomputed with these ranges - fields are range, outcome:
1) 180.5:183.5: 1.52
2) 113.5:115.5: 0.83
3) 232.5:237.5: 1.67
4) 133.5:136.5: 1.1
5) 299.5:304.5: 1.56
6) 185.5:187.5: 1.54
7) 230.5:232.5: 1.64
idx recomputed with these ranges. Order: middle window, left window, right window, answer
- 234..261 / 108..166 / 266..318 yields -4.71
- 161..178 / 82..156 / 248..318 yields -1.91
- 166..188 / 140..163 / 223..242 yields -2.27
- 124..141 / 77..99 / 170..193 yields 3.03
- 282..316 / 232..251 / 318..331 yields 1.08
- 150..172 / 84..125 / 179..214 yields 1.08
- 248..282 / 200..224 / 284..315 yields -2.69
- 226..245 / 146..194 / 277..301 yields -2.37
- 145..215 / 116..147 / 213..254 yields -4.11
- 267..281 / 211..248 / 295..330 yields -0.45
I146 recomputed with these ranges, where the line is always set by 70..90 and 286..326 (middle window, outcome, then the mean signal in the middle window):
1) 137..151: 0.11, 1.11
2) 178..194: -0.18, 1.55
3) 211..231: -0.13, 1.55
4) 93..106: 0.10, 1.04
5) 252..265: -0.15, 1.66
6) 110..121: 0.33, 0.863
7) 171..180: -0.12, 1.43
